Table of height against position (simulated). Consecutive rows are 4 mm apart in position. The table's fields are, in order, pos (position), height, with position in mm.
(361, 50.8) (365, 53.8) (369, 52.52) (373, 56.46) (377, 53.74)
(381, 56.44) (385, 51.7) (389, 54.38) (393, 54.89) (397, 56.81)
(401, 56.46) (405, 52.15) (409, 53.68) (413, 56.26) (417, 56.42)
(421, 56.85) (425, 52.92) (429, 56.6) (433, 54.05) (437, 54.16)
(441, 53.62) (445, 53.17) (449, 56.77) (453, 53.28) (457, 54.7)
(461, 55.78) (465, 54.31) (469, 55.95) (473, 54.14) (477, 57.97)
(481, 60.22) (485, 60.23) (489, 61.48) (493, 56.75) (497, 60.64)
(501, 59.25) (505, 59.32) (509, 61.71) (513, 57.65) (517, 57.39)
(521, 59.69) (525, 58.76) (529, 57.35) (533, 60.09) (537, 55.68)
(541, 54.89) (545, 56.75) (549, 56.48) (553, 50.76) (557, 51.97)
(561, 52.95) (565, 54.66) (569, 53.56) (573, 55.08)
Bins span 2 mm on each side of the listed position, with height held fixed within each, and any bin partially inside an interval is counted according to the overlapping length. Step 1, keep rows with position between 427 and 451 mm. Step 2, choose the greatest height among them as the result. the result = 56.77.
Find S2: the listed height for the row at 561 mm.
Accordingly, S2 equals 52.95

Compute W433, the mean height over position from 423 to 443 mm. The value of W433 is 54.3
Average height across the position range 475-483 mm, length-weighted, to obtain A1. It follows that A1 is 59.1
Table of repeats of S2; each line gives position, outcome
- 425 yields 52.92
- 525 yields 58.76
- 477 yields 57.97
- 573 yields 55.08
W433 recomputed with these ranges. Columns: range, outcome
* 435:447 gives 53.6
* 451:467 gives 54.5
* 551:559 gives 51.4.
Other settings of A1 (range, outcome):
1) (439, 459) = 54.3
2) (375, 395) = 54.2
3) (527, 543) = 57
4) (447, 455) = 55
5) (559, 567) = 53.8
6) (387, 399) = 55.4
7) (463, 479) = 55.6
